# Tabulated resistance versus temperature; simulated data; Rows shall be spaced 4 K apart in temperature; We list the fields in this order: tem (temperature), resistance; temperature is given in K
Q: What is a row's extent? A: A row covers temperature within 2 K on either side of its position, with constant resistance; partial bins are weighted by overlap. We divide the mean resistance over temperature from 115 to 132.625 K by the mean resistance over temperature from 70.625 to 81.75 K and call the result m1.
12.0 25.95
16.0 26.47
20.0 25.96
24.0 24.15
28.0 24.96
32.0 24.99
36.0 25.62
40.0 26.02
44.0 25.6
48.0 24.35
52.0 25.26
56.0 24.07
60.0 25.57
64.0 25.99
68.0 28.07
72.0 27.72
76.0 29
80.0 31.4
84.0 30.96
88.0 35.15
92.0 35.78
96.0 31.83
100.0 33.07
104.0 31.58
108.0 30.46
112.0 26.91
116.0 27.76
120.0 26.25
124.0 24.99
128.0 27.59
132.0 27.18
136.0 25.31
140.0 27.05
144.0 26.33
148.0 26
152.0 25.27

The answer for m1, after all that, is 0.91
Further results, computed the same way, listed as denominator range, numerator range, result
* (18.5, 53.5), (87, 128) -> 1.20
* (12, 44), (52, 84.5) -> 1.08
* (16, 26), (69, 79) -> 1.13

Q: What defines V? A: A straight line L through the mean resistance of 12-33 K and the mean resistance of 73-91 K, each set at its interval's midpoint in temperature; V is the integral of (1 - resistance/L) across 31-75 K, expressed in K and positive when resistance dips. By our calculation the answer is 4.2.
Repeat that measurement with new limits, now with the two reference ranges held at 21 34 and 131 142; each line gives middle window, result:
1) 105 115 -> -1.1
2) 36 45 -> -0.3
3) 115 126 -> 0.0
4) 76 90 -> -3.5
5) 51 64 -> 0.1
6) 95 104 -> -2.2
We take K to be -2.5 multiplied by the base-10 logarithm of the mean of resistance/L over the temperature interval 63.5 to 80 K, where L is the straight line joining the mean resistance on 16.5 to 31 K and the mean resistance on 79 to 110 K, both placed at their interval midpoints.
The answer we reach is 0.07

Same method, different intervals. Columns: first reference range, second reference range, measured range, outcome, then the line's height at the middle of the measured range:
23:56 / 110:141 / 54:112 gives -0.158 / 25.9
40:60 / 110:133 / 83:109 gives -0.248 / 26.1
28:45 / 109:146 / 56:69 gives -0.009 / 25.8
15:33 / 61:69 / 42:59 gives 0.057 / 26.2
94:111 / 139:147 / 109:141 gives 0.077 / 28.7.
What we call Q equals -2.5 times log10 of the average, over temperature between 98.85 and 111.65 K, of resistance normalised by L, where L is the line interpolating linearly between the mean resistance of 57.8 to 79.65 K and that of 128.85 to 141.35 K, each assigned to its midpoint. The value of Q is -0.15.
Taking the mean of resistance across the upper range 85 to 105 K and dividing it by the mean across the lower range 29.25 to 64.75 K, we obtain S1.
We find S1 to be 1.33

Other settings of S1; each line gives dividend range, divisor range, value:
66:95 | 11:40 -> 1.22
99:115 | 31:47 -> 1.18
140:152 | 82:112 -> 0.81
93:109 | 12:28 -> 1.26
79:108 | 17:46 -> 1.29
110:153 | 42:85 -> 0.98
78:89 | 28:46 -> 1.27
